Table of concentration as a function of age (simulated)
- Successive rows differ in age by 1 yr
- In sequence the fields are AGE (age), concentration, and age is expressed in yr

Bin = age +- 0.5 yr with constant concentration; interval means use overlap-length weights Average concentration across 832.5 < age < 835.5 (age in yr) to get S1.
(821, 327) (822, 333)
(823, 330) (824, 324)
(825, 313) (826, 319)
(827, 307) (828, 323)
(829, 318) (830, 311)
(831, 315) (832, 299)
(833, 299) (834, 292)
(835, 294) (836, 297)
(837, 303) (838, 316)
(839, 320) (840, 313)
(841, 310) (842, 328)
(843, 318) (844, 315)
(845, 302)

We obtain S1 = 295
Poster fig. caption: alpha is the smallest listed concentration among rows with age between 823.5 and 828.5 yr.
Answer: 307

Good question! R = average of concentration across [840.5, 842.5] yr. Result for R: 319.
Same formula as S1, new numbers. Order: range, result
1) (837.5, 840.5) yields 316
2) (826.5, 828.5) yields 315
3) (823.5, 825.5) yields 318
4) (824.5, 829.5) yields 316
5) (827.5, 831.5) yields 317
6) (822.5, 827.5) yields 319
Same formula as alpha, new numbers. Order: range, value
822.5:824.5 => 324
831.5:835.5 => 292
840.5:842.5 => 310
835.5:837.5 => 297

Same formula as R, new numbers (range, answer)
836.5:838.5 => 310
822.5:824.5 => 327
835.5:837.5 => 300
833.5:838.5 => 300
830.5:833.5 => 304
